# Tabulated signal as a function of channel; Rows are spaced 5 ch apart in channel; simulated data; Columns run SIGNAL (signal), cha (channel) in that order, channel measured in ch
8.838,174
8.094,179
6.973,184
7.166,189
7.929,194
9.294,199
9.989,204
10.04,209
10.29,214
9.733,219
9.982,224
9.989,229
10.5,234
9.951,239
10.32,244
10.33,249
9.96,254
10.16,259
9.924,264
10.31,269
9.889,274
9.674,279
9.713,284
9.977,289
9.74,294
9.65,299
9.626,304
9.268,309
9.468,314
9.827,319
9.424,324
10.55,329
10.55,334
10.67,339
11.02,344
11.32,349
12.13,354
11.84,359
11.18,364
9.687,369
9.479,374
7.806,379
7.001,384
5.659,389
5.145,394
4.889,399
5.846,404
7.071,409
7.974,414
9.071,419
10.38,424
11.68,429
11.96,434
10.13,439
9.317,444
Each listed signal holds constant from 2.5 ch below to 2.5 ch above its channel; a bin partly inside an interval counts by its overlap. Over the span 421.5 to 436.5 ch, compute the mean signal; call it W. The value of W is 11.3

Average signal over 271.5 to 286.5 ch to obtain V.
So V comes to 9.76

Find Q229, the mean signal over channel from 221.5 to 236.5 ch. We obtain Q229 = 10.2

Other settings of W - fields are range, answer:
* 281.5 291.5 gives 9.85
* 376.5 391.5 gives 6.82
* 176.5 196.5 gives 7.54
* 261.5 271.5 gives 10.1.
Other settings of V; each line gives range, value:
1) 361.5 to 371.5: 10.4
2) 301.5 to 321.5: 9.55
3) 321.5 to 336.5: 10.2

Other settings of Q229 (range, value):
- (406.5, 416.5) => 7.52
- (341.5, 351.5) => 11.2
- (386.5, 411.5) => 5.72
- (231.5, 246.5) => 10.3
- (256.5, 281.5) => 9.99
